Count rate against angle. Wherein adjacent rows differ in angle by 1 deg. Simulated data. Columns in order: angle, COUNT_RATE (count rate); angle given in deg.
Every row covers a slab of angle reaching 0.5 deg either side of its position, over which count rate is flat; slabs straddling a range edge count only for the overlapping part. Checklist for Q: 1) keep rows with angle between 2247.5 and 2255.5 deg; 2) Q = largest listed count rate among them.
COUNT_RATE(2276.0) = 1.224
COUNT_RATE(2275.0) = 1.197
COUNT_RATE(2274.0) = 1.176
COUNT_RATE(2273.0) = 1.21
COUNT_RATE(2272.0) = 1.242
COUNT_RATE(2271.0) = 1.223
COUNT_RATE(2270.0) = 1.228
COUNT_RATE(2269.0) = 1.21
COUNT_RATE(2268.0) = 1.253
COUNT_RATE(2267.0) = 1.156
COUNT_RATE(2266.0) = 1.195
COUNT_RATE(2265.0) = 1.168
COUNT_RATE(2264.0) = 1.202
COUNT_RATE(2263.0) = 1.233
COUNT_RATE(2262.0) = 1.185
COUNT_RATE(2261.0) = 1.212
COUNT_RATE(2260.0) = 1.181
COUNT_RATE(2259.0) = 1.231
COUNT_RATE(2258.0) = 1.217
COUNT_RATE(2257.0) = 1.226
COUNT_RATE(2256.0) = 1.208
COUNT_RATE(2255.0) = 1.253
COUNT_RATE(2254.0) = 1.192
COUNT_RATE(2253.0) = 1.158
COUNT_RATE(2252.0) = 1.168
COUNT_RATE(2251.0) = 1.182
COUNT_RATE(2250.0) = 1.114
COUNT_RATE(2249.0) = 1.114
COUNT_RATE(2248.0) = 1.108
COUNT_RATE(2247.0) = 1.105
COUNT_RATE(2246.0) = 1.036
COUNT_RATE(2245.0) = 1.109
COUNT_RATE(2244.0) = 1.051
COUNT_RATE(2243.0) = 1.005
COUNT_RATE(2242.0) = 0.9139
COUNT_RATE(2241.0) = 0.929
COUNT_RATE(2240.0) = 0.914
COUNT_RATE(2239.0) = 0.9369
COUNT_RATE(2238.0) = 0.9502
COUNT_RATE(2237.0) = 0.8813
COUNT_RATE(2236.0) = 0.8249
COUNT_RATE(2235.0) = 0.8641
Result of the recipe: 1.253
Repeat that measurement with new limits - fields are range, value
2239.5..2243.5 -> 1.005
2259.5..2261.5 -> 1.212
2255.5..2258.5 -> 1.226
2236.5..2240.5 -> 0.9502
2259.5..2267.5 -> 1.233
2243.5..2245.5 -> 1.109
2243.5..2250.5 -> 1.114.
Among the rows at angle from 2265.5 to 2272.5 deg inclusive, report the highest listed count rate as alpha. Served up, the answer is 1.253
